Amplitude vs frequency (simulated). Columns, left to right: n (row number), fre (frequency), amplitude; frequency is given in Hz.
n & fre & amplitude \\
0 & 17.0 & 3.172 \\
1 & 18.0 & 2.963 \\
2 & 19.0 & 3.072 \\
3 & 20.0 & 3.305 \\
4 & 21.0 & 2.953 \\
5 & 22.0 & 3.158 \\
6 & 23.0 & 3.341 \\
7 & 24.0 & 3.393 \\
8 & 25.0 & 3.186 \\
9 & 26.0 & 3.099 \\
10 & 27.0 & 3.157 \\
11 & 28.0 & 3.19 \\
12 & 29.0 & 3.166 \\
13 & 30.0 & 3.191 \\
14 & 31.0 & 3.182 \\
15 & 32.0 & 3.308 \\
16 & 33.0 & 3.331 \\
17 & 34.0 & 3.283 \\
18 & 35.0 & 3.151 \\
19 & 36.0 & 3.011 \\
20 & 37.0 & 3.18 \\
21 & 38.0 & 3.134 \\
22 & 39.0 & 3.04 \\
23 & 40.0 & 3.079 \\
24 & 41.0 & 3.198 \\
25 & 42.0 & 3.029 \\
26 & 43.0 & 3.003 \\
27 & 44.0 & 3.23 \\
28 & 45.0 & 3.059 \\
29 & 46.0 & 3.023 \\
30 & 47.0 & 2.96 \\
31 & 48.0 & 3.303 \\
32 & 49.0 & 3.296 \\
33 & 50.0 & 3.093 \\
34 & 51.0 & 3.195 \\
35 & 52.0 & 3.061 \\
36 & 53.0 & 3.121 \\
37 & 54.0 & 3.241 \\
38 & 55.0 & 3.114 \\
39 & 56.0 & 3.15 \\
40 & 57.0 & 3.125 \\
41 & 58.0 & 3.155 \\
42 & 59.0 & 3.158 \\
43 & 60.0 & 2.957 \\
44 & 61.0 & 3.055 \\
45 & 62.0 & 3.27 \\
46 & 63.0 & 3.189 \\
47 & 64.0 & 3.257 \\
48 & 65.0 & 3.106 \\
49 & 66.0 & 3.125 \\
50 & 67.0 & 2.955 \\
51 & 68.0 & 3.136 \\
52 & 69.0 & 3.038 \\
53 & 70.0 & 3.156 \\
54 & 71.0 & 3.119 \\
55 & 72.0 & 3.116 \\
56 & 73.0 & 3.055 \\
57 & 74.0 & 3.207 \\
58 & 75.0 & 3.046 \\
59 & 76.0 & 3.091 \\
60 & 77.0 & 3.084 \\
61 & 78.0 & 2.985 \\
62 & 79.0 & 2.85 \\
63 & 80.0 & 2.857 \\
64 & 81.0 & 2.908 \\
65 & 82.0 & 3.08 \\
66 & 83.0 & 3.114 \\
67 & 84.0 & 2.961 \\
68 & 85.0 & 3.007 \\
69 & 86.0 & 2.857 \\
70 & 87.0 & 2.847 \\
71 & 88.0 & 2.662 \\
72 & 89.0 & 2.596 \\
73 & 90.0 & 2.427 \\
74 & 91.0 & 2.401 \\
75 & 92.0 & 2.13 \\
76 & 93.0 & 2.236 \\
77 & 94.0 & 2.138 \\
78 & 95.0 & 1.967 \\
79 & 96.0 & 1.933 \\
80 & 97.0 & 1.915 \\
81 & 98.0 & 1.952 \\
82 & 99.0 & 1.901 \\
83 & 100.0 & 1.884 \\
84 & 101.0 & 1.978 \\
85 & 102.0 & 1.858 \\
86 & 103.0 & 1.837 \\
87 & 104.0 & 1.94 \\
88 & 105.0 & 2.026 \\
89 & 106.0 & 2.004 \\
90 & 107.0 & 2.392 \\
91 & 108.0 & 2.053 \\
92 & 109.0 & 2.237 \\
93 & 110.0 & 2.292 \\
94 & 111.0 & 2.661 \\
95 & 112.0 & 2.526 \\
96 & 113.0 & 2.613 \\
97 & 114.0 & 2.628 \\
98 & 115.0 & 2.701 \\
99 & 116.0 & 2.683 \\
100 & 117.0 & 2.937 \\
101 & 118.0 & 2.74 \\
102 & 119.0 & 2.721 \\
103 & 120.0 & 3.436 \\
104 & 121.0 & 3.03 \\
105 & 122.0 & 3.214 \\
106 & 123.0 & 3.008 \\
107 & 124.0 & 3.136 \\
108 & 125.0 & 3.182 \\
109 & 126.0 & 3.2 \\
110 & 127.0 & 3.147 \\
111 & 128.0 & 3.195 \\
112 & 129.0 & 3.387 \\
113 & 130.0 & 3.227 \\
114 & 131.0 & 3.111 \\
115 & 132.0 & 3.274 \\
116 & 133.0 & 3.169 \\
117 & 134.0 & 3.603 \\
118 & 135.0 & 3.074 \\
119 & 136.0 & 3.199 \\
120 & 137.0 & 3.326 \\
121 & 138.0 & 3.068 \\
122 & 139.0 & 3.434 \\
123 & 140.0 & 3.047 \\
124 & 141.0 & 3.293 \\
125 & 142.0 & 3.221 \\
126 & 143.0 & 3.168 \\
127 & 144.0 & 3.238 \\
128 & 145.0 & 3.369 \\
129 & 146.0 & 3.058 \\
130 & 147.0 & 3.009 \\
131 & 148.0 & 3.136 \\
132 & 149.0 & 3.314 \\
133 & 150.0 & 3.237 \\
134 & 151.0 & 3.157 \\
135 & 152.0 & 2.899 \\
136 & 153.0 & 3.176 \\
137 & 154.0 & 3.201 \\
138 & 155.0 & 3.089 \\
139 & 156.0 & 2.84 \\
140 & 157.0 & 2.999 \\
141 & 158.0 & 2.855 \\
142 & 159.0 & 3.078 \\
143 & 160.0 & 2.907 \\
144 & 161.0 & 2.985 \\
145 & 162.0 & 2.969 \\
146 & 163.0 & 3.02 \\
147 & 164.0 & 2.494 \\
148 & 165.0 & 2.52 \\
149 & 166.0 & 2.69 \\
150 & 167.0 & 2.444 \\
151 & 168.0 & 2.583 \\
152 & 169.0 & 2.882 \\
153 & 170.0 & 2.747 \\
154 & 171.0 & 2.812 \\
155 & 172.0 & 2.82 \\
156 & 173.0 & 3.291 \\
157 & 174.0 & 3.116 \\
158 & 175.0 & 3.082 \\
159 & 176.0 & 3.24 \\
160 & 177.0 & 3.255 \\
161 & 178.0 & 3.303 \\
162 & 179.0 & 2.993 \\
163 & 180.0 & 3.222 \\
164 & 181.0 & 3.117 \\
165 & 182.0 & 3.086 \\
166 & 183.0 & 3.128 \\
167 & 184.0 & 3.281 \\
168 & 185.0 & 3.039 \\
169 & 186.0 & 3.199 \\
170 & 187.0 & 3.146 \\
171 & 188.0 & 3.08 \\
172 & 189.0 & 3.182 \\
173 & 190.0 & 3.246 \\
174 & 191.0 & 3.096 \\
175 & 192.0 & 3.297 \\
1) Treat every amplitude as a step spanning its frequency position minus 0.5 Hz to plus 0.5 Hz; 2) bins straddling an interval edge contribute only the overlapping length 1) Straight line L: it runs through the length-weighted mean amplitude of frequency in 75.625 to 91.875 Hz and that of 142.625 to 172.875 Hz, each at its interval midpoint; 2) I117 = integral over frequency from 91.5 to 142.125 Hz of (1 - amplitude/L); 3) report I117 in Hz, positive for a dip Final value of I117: 3.8 Hz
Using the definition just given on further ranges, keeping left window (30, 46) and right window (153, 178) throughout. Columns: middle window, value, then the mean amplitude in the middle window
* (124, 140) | -1.3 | 3.23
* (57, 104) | 5.4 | 2.73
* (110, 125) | 0.8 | 2.85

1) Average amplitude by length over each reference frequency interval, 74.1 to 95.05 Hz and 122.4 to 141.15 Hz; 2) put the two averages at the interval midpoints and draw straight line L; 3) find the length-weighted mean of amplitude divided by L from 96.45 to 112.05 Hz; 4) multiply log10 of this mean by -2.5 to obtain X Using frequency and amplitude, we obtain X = 0.38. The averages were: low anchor 2.75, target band 2.08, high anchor 3.21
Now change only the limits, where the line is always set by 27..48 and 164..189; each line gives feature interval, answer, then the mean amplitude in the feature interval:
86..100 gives 0.34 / 2.25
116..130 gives -0.01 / 3.09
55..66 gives -0.01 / 3.14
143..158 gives -0.03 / 3.12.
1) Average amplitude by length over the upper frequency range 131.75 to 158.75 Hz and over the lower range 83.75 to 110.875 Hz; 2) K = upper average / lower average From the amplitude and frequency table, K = 1.4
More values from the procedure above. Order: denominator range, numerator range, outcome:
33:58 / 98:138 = 0.87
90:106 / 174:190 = 1.56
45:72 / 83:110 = 0.72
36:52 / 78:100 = 0.80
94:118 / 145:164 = 1.37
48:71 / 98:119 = 0.73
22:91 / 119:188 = 1.00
